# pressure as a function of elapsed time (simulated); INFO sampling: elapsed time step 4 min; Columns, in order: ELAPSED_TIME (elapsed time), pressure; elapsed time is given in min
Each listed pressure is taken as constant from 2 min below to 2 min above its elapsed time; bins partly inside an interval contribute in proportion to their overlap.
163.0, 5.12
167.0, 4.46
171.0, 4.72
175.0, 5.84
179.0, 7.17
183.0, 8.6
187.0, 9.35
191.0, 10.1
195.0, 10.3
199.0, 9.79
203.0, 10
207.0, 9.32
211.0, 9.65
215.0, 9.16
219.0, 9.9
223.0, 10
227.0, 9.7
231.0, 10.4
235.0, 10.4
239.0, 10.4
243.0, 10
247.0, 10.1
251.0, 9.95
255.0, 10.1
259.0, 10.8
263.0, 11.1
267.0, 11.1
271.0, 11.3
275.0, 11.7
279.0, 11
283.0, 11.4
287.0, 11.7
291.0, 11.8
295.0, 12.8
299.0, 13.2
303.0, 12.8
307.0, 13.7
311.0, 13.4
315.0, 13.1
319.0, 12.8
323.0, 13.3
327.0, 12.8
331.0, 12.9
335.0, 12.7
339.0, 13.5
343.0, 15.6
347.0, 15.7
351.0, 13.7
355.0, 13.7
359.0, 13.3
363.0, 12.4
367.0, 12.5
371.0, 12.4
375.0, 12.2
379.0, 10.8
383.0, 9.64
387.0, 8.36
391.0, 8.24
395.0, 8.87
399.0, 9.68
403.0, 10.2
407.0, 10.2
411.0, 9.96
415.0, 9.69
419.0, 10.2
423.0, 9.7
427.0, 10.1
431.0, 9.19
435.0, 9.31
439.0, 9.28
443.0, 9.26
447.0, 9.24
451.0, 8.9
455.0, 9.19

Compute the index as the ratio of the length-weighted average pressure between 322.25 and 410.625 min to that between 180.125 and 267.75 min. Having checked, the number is 1.19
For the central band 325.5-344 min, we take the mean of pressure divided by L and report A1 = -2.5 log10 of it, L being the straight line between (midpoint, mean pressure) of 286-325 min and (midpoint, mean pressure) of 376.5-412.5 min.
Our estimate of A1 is -0.14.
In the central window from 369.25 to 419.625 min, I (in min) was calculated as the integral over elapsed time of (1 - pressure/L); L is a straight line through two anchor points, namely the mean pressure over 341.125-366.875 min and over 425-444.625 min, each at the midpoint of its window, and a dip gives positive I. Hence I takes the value 7.11 min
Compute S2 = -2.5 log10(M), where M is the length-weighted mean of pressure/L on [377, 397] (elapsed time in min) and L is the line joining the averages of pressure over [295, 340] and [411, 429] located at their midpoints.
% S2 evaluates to 0.19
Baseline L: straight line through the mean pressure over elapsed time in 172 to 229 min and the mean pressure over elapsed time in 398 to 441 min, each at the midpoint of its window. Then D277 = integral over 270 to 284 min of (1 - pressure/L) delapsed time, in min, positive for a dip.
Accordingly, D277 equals -3.0 min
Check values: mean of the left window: 9.13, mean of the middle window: 11.3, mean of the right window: 9.78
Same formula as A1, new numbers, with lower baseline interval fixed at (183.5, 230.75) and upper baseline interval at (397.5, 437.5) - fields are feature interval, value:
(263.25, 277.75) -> -0.160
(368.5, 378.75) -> -0.225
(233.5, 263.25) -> -0.060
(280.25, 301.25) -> -0.236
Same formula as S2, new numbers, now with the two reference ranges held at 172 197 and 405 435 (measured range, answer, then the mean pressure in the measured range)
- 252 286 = -0.23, 11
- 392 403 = 0.04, 9.35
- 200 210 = -0.14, 9.67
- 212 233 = -0.14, 9.82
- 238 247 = -0.16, 10.2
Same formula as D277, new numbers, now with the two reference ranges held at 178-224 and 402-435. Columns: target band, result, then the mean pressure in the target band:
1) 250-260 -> -0.7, 10.3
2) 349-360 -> -4.3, 13.6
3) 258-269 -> -1.6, 11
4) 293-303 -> -3.4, 13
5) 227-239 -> -0.9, 10.3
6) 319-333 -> -4.7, 13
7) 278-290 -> -2.3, 11.4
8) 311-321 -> -3.5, 13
